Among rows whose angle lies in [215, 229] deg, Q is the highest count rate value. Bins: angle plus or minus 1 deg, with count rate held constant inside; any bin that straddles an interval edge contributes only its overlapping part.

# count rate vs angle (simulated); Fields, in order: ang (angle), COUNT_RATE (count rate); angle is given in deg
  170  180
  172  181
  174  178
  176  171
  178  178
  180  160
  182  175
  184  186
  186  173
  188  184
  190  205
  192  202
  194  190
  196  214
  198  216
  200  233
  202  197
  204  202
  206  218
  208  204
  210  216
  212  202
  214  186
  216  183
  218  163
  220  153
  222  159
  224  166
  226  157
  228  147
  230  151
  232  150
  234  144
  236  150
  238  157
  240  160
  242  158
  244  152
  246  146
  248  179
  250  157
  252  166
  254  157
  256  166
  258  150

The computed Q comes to 183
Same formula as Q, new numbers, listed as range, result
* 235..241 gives 160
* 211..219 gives 202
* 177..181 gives 178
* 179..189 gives 186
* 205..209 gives 218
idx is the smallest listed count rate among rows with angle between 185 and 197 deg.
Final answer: 173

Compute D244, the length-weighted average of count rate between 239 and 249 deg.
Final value 159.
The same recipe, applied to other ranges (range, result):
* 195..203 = 215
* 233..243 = 154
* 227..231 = 149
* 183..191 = 187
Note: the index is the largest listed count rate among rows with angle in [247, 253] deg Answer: 179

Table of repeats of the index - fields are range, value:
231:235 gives 150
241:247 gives 158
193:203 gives 233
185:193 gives 205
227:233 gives 151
